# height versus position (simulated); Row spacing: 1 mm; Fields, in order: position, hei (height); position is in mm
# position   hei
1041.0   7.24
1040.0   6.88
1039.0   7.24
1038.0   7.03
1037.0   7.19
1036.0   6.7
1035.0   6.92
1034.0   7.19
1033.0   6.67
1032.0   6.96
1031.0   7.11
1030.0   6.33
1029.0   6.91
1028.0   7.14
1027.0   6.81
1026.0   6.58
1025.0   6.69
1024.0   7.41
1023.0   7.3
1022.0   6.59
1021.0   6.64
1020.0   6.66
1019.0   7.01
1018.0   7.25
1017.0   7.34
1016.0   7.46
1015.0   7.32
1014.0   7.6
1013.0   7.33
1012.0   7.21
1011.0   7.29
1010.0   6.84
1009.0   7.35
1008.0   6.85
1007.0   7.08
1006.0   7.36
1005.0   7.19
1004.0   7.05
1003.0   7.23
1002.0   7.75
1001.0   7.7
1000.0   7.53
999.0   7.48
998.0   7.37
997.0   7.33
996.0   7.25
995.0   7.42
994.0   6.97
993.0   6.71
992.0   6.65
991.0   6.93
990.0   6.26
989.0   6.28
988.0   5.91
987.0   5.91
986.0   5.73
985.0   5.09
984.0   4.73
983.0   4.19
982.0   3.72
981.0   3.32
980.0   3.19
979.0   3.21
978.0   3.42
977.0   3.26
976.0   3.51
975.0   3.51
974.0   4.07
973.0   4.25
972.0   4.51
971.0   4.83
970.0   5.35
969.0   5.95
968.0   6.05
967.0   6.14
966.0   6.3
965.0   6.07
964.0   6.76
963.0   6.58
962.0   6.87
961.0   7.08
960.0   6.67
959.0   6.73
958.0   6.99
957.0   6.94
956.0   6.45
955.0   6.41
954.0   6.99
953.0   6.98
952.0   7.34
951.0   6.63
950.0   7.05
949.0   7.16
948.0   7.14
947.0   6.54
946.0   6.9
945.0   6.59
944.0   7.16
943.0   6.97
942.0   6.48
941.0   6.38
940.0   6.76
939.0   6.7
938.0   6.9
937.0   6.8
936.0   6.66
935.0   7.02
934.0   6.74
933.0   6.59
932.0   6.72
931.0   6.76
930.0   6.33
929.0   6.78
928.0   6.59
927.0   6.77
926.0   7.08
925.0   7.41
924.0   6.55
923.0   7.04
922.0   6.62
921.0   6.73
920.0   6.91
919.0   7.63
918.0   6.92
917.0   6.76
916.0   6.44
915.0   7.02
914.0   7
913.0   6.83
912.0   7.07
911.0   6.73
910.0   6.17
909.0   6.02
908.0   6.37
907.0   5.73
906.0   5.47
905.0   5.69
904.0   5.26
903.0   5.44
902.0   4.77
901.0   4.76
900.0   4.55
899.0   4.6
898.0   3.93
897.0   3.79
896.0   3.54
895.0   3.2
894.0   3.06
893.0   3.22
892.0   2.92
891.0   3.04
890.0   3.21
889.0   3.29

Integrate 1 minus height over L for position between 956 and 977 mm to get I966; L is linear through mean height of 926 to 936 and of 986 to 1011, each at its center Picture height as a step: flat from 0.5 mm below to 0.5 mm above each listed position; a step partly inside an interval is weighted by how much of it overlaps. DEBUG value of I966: 3.5 mm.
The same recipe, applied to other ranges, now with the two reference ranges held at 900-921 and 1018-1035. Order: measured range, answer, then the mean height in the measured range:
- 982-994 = 1.5 mm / 5.81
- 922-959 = -2.4 mm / 6.81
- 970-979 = 3.6 mm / 3.96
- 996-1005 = -0.9 mm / 7.41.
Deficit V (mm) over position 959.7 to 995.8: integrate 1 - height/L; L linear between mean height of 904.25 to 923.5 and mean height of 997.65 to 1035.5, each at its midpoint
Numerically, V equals 7.99 mm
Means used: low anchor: 6.57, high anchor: 7.12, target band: 5.38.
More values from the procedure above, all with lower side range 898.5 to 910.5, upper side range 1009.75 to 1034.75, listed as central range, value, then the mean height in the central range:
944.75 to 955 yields -1.5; 6.91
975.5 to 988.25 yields 4.5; 4.21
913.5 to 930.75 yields -3.7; 6.86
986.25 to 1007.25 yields -1.0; 7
